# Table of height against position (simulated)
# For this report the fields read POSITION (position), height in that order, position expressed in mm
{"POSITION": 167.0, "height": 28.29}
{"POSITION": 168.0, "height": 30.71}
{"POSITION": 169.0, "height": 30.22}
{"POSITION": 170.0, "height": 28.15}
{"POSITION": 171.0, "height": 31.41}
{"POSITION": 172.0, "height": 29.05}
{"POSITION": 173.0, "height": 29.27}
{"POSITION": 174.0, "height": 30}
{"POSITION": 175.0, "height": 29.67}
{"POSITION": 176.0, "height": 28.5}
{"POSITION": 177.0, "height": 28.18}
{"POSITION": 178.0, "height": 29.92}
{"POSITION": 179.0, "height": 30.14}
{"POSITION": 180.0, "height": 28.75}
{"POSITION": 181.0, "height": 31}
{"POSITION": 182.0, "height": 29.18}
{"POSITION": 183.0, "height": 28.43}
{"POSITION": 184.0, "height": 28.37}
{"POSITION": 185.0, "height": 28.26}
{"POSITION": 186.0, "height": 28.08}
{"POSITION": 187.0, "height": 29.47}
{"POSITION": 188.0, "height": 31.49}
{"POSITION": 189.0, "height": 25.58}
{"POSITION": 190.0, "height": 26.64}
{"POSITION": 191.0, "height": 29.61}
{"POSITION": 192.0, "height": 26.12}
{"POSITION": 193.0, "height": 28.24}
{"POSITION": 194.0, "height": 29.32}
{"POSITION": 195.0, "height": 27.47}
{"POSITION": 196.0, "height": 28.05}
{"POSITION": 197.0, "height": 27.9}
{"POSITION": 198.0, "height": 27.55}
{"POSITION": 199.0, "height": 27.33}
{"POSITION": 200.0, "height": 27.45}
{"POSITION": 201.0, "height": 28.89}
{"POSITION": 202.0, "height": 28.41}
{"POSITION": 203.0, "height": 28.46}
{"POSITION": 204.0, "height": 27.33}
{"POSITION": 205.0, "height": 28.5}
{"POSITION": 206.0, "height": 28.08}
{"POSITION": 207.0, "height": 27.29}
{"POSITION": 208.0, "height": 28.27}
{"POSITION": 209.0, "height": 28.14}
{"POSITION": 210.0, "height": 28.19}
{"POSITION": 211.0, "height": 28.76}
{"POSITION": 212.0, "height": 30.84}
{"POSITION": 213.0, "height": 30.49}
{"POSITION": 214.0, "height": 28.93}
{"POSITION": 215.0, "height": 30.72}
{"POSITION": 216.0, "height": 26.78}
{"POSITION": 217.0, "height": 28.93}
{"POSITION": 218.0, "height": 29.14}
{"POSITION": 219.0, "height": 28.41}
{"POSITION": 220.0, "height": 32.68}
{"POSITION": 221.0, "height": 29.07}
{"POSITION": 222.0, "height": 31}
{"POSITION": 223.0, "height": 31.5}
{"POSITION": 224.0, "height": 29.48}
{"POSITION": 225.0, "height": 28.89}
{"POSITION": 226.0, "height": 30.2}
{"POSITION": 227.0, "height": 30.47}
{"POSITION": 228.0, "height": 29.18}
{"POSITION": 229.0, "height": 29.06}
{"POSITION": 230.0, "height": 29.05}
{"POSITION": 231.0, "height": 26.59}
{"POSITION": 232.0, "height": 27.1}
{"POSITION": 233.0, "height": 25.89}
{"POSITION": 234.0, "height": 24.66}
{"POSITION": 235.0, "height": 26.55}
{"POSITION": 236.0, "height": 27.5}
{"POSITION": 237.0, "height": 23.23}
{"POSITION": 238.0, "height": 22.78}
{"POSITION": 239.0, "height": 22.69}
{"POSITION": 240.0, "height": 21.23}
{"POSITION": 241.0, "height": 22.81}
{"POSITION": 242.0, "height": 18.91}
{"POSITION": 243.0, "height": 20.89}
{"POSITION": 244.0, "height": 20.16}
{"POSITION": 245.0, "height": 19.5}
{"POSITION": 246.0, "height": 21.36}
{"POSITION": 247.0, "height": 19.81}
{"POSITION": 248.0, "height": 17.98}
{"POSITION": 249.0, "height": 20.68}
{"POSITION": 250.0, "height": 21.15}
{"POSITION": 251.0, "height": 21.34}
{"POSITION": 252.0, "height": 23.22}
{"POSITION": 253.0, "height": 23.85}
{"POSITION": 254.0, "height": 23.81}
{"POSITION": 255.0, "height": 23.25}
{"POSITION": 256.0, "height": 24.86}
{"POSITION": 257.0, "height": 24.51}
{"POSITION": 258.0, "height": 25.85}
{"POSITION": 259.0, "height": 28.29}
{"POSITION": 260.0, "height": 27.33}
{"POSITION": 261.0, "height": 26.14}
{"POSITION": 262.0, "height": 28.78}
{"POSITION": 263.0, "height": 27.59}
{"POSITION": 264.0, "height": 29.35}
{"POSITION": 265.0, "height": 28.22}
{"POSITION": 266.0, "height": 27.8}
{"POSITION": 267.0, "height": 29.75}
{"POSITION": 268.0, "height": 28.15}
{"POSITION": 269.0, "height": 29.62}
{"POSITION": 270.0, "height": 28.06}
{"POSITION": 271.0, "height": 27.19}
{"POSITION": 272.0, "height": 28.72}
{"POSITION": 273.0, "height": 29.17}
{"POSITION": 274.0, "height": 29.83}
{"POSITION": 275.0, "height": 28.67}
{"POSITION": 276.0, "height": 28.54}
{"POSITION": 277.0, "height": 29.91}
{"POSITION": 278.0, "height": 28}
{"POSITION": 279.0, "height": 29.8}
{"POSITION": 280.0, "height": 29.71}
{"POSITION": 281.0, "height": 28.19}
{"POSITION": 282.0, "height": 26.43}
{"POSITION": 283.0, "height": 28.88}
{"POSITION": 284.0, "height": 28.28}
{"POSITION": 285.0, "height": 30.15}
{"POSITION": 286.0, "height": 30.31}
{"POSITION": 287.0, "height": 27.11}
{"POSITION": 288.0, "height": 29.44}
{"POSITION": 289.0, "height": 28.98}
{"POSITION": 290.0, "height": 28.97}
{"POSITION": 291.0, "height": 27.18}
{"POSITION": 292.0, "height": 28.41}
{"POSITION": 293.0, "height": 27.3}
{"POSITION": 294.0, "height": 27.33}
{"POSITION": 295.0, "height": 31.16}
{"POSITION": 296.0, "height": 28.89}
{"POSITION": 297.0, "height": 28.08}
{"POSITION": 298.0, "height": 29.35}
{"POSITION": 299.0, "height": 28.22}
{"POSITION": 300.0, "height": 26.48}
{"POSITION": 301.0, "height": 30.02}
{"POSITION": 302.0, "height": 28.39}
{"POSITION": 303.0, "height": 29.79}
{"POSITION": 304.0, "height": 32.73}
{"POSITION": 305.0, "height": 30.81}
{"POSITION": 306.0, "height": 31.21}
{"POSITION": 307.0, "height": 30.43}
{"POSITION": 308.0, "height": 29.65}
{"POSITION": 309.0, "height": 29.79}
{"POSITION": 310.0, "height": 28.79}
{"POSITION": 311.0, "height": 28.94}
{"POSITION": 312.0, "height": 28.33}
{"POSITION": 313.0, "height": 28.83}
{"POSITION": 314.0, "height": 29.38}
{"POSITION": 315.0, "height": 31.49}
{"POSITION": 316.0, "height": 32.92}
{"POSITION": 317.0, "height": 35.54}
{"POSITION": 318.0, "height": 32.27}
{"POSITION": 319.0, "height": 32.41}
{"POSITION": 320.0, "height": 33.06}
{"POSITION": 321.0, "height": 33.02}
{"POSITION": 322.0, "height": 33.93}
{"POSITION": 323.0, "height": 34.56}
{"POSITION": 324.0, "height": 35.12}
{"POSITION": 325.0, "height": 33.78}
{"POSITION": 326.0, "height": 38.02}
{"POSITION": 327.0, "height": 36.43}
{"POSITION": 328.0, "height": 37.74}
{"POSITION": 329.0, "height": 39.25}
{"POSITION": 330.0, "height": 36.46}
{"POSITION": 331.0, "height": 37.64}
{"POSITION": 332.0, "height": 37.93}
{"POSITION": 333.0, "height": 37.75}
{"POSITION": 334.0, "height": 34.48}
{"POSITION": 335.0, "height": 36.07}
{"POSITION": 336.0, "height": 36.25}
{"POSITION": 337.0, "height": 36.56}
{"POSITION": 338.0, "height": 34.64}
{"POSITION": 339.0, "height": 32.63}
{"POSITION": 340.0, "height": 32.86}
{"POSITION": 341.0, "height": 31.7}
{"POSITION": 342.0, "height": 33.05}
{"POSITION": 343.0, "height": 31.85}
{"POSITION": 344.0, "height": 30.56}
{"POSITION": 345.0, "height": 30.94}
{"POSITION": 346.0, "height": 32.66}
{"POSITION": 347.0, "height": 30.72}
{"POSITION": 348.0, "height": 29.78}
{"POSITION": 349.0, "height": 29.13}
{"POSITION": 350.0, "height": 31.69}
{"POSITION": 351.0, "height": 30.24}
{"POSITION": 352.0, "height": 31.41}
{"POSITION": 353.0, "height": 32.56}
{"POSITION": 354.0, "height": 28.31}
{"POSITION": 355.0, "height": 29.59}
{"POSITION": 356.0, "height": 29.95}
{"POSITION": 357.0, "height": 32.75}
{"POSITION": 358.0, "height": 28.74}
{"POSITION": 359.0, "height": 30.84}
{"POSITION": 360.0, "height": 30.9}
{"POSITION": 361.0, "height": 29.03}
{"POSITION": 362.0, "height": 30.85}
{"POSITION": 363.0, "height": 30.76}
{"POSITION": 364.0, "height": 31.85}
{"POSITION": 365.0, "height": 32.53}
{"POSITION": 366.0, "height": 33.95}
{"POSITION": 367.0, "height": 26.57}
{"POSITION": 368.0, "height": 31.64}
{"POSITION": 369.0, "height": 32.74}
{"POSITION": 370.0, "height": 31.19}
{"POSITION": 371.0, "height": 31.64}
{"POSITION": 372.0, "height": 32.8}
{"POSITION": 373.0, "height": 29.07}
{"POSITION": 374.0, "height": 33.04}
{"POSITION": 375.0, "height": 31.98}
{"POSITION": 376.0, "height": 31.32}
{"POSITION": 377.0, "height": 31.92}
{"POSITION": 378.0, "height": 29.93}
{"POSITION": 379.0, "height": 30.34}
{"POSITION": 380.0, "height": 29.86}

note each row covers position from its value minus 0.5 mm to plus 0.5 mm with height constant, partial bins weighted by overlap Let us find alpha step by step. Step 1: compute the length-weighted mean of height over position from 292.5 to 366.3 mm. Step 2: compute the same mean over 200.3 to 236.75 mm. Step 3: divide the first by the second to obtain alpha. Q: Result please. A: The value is 1.11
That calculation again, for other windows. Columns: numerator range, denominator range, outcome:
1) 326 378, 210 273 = 1.23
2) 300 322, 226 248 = 1.27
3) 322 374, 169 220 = 1.14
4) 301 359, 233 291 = 1.25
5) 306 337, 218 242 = 1.24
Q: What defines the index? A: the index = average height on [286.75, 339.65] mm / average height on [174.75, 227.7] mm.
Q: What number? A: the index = 1.1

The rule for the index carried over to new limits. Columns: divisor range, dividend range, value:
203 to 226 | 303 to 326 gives 1.09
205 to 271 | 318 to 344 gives 1.32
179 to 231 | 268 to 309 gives 1.01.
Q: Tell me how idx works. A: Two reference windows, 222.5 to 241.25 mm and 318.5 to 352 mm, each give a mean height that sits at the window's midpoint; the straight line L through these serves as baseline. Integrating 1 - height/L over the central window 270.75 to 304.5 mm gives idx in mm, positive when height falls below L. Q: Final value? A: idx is 2.0 mm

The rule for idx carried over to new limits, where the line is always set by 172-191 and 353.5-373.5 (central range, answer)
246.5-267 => 3.39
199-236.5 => 0.86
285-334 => -2.09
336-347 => -0.81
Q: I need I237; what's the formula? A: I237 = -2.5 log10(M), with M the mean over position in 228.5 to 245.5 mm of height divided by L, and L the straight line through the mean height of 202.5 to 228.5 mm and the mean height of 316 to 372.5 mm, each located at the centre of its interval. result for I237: 0.23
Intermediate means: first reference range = 29.2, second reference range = 32.9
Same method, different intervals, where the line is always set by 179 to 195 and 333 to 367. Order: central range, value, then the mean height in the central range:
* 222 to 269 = 0.17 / 25.4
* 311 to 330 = -0.08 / 33.6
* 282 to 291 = 0.07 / 28.8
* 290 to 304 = 0.08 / 28.7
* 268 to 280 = 0.05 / 28.9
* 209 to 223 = -0.01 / 29.6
